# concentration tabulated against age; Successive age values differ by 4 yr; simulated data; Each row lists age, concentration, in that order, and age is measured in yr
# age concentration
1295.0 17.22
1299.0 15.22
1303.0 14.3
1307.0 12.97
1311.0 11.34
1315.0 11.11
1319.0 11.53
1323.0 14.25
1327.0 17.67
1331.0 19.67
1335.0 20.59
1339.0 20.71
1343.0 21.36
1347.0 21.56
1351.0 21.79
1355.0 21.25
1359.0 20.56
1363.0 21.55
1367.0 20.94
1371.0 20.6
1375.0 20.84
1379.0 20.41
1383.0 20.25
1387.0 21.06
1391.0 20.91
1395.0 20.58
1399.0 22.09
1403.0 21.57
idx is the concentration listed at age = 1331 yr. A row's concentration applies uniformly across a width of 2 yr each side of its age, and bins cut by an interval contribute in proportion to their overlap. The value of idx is 19.67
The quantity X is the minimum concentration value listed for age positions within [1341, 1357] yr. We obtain 21.25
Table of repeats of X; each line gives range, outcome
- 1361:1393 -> 20.25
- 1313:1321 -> 11.11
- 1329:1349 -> 19.67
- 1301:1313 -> 11.34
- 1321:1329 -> 14.25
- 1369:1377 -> 20.6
